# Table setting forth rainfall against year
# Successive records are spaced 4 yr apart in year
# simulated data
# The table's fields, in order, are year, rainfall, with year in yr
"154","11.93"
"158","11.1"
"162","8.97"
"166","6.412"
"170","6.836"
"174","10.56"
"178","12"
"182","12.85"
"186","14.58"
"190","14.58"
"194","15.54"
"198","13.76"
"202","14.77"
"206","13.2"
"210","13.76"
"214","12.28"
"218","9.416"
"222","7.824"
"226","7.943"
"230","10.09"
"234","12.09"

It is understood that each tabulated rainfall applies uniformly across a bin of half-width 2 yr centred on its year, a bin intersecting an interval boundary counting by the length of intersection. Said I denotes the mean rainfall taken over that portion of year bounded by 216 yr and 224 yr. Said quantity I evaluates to 8.62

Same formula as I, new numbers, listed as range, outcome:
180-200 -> 14.3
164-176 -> 7.94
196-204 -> 14.3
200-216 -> 13.5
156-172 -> 8.33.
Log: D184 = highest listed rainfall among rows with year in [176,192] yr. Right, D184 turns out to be 14.58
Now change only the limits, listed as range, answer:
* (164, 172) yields 6.836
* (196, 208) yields 14.77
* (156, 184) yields 12.85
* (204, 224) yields 13.76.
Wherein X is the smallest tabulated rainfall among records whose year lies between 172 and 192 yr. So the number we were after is 10.56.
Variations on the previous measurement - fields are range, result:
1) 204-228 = 7.824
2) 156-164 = 8.97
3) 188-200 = 13.76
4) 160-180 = 6.412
